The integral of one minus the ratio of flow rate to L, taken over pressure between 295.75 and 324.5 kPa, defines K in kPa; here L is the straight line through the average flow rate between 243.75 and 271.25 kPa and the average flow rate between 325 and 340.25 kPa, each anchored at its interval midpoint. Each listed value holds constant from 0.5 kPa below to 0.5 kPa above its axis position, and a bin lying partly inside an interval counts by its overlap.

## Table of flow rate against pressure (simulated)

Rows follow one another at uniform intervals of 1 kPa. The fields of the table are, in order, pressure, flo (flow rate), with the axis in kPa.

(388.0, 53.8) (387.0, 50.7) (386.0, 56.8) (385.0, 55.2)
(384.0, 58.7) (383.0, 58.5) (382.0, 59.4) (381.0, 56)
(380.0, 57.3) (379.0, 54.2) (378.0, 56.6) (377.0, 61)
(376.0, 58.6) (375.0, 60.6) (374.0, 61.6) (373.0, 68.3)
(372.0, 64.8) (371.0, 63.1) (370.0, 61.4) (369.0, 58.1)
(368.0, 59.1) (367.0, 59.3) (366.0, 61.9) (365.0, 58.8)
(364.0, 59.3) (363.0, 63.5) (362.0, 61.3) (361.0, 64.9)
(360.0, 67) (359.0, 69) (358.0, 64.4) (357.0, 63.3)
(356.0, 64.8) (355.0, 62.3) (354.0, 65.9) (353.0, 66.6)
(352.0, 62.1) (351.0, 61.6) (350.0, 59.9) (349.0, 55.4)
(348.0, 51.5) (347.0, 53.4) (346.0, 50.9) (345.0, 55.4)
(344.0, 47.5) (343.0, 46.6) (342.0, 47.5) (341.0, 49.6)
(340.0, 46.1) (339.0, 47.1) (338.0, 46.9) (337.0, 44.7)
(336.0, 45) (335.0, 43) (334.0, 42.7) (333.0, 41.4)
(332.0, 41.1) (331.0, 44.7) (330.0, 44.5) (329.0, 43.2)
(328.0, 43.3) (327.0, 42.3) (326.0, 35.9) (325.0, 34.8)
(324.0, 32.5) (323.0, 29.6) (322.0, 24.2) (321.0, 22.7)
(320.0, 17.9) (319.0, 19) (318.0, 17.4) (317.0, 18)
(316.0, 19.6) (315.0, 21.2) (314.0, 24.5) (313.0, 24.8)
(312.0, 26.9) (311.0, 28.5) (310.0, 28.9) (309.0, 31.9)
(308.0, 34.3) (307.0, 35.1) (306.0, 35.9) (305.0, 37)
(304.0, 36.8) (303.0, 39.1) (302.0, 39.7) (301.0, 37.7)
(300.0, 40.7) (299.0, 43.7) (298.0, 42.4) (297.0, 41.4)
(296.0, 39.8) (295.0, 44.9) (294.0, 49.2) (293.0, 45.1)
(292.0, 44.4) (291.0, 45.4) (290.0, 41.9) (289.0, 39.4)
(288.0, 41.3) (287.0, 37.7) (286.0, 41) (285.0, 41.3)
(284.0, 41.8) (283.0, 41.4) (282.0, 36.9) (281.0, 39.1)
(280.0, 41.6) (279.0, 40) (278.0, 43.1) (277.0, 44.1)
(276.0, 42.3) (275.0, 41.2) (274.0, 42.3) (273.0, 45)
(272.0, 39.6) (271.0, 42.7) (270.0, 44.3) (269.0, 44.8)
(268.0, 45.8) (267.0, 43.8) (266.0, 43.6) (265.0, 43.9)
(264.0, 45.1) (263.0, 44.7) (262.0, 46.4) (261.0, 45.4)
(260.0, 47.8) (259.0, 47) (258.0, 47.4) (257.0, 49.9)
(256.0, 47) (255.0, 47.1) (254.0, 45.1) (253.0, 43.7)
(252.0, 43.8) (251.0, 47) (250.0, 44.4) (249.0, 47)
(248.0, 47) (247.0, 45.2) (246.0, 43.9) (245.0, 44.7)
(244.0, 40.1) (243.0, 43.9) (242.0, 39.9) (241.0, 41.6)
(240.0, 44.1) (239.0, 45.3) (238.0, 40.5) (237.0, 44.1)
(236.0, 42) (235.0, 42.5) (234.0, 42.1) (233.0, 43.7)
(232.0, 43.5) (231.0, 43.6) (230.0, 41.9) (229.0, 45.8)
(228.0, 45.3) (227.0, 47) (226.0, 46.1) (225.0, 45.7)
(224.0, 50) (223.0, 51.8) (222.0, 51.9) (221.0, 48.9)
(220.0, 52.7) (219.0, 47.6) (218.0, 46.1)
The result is 8.66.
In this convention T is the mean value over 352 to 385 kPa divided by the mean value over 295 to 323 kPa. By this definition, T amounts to 1.99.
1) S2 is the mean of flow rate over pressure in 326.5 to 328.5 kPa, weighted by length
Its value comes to 42.8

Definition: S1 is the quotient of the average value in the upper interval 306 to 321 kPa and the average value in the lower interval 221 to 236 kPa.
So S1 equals 0.55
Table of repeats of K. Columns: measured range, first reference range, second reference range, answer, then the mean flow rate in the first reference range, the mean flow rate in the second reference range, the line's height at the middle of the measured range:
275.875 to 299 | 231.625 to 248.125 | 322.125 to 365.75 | 2.4 kPa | 43.1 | 51.5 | 46.9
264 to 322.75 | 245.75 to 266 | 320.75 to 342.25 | 8.7 kPa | 45.9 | 40.7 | 43.3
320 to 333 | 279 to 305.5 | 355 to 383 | 3.7 kPa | 41.2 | 61.4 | 50.2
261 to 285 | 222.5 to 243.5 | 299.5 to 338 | -2.1 kPa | 44.3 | 33.6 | 39.3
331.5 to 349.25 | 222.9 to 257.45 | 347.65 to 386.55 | 3.1 kPa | 44.7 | 60.8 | 57.4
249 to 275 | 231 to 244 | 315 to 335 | -3.4 kPa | 42.7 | 32.3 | 39.8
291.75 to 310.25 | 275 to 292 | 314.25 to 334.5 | -1.1 kPa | 41.2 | 31.7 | 37.2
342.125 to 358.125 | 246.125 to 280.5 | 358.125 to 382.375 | 0.1 kPa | 44.7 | 61.1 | 58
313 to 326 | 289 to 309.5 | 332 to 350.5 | 6.0 kPa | 40.3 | 48.4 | 44.2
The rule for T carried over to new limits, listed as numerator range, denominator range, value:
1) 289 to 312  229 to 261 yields 0.88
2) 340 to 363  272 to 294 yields 1.40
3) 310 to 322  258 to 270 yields 0.49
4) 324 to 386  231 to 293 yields 1.26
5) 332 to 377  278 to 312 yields 1.44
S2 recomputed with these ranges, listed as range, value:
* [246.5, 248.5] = 46.1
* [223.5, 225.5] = 47.9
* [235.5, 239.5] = 43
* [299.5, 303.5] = 39.3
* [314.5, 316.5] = 20.4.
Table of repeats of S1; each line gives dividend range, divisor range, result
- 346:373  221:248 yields 1.38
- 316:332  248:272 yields 0.69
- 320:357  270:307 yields 1.14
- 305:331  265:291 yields 0.71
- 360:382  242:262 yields 1.33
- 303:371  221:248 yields 1.01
